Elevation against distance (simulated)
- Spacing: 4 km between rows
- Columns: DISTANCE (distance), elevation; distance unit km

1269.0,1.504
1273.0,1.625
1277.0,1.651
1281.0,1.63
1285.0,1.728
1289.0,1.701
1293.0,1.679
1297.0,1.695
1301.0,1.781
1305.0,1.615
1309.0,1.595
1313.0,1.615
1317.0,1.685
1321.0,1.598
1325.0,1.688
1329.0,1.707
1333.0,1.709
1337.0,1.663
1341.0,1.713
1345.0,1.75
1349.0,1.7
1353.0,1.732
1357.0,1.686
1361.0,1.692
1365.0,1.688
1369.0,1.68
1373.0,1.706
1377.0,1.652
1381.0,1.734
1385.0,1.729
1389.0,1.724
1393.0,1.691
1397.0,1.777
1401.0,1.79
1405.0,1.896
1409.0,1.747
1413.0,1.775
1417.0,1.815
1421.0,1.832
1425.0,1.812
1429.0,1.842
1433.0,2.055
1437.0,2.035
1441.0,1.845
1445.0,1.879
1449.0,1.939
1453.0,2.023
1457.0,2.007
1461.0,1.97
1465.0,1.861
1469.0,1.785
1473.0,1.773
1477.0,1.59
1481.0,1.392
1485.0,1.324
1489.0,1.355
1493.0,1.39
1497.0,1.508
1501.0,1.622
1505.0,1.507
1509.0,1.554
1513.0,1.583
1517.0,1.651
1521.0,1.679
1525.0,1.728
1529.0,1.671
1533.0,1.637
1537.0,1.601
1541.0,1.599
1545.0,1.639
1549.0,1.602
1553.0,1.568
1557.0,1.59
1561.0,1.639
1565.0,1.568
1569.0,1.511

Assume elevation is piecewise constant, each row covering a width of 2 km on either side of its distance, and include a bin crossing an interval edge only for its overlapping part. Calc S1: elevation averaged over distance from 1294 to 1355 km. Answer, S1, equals 1.68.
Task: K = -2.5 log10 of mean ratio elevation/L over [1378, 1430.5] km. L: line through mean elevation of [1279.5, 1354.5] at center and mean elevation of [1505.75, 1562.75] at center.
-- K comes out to -0.08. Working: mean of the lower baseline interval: 1.68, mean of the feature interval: 1.78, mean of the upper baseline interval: 1.62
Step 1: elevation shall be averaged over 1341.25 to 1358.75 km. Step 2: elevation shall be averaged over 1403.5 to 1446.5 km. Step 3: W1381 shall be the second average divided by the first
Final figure 1.09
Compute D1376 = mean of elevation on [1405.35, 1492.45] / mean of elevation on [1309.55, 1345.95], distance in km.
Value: 1.07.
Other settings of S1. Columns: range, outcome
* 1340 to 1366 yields 1.71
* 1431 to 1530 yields 1.71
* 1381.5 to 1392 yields 1.72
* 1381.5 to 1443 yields 1.82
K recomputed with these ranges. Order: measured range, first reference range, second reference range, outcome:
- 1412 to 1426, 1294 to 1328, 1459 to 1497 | -0.12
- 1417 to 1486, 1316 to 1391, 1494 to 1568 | -0.11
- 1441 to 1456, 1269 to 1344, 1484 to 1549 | -0.21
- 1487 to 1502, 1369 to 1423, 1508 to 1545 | 0.14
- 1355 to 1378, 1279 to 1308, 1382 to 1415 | 0.04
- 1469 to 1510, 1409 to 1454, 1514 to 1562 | 0.16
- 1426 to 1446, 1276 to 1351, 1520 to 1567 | -0.17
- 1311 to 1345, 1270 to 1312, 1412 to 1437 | 0.03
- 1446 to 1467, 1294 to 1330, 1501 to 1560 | -0.20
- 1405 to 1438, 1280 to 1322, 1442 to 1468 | 0.01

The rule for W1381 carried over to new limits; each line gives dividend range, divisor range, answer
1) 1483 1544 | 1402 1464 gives 0.82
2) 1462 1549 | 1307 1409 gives 0.94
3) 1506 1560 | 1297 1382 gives 0.96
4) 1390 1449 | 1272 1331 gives 1.11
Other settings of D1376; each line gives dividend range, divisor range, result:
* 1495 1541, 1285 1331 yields 0.96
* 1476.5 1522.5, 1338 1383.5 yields 0.89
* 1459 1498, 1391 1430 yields 0.89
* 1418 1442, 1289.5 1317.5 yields 1.14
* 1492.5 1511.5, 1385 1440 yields 0.84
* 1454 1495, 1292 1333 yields 0.99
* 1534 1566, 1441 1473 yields 0.84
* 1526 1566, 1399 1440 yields 0.87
